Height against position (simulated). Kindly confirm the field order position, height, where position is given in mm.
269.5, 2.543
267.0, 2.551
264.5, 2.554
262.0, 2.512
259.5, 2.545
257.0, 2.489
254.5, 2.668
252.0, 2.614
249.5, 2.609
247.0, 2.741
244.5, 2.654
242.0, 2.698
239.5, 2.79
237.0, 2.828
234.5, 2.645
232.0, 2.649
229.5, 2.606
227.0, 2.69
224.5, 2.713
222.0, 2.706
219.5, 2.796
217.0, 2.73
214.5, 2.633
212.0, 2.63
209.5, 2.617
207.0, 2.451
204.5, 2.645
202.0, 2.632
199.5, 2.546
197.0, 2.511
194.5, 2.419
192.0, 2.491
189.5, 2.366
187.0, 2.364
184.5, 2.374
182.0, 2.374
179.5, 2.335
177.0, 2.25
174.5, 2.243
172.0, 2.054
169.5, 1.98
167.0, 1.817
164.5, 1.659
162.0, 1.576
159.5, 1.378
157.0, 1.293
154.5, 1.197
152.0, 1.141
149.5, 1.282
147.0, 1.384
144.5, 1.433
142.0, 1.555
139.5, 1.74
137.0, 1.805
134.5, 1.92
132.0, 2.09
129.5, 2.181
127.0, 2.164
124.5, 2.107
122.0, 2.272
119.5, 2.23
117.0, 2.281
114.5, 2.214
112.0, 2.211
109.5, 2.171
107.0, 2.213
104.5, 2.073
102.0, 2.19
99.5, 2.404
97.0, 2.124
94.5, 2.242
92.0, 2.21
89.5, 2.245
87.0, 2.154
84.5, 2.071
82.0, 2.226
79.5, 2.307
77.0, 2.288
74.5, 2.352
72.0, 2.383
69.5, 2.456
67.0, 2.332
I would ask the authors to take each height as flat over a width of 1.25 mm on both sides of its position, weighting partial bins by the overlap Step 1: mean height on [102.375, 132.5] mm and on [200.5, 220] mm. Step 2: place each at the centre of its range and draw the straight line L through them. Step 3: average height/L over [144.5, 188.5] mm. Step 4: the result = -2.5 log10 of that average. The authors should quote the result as 0.330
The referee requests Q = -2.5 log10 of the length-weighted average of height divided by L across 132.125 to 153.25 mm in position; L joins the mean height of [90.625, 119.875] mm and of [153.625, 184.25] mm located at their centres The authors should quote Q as 0.28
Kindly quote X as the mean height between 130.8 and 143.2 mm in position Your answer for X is 1.82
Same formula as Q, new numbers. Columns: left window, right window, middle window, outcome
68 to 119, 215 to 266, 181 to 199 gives 0.04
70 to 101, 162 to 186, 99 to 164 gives 0.17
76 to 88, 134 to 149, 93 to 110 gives -0.10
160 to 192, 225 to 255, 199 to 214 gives -0.09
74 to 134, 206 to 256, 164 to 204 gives 0.09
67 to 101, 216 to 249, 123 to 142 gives 0.22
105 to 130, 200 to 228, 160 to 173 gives 0.34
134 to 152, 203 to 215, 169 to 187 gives -0.07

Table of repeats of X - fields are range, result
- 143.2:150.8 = 1.37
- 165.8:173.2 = 1.95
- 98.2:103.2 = 2.3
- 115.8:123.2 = 2.26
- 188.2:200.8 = 2.47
